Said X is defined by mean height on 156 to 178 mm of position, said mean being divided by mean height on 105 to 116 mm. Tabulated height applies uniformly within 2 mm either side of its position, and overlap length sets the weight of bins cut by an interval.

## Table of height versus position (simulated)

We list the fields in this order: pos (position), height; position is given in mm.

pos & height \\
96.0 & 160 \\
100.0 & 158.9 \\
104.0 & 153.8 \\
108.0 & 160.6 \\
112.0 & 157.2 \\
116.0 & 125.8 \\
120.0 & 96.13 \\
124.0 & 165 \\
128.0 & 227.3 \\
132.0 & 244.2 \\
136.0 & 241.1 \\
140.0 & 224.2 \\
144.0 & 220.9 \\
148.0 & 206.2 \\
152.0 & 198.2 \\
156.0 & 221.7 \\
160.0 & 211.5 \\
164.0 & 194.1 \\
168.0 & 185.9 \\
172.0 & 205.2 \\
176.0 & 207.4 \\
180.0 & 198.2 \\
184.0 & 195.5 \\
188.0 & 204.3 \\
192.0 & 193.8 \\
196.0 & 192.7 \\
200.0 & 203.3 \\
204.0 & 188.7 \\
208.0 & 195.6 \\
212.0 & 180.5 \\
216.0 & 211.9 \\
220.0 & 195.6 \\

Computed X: 1.3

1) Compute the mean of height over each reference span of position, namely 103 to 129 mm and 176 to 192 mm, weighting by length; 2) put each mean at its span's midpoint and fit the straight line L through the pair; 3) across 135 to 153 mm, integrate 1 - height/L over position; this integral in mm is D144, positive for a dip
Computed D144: -4.9 mm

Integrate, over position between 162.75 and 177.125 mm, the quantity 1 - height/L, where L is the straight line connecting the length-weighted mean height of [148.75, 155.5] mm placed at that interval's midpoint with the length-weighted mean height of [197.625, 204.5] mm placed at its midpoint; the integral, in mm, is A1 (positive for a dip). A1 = 0.3 mm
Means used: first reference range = 205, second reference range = 197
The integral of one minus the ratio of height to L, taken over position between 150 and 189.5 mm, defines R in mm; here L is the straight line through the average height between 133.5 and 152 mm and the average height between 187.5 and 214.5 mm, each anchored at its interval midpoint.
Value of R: 1.2 mm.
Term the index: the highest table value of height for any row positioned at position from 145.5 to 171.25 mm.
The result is 221.7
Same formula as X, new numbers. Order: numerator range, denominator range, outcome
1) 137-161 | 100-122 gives 1.53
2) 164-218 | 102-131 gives 1.25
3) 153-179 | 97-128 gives 1.35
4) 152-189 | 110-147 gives 1.07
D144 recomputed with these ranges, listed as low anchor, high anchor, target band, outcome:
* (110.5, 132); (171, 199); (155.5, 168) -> -1.2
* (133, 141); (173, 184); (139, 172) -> 2.0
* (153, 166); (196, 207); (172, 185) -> 0.1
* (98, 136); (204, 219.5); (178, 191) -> -0.8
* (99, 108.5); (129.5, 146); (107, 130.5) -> 4.2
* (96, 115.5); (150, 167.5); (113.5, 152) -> -2.7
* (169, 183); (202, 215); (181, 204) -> -0.2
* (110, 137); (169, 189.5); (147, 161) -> -1.4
